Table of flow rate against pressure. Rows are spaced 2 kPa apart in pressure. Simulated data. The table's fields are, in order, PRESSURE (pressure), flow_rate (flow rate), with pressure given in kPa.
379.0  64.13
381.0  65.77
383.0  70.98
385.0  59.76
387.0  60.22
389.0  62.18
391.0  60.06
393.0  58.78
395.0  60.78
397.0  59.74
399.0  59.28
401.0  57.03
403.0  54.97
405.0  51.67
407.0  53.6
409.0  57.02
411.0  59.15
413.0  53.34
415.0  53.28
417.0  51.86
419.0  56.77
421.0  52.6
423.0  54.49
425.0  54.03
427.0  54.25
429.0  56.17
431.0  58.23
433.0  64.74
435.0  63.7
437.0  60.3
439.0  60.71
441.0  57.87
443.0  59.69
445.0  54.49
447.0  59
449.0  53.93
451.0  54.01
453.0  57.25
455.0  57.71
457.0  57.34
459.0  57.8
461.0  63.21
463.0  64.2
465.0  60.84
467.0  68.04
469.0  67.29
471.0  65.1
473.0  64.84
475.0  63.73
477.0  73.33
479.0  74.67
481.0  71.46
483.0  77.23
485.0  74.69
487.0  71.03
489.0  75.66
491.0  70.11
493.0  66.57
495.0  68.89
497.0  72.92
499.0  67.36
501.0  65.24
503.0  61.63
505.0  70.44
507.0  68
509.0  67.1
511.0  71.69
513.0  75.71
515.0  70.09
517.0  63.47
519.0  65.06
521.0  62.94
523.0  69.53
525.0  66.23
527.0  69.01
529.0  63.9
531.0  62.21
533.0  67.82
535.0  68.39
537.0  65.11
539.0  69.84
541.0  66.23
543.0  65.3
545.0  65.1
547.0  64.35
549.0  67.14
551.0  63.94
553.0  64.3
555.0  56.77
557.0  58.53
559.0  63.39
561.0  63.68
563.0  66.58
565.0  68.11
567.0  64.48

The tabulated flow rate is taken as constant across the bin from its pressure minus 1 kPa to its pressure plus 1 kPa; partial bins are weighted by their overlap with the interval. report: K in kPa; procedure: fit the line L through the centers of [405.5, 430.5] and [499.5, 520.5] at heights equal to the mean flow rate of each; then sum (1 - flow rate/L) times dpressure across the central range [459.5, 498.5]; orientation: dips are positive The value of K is -3.5 kPa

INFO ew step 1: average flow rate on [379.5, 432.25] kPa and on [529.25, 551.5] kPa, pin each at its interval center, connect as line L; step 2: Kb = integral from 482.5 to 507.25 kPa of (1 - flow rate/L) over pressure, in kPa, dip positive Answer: -2.7 kPa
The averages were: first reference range 57.6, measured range 69.9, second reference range 65.9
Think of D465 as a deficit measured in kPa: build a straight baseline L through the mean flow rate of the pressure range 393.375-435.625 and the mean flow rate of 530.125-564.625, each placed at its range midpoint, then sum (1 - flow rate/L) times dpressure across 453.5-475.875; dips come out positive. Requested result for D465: -1.1 kPa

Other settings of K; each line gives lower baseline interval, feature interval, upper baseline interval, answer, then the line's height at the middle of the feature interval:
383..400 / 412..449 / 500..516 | 3.82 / 63.4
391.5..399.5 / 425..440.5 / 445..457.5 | -0.50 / 57.5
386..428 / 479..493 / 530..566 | -2.71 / 61.1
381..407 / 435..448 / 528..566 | 0.46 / 61.2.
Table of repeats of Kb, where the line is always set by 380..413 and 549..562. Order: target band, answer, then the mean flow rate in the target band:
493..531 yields -3.8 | 67.6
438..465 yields 0.9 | 58.3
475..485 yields -2.0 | 73.2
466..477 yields -1.1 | 66.5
